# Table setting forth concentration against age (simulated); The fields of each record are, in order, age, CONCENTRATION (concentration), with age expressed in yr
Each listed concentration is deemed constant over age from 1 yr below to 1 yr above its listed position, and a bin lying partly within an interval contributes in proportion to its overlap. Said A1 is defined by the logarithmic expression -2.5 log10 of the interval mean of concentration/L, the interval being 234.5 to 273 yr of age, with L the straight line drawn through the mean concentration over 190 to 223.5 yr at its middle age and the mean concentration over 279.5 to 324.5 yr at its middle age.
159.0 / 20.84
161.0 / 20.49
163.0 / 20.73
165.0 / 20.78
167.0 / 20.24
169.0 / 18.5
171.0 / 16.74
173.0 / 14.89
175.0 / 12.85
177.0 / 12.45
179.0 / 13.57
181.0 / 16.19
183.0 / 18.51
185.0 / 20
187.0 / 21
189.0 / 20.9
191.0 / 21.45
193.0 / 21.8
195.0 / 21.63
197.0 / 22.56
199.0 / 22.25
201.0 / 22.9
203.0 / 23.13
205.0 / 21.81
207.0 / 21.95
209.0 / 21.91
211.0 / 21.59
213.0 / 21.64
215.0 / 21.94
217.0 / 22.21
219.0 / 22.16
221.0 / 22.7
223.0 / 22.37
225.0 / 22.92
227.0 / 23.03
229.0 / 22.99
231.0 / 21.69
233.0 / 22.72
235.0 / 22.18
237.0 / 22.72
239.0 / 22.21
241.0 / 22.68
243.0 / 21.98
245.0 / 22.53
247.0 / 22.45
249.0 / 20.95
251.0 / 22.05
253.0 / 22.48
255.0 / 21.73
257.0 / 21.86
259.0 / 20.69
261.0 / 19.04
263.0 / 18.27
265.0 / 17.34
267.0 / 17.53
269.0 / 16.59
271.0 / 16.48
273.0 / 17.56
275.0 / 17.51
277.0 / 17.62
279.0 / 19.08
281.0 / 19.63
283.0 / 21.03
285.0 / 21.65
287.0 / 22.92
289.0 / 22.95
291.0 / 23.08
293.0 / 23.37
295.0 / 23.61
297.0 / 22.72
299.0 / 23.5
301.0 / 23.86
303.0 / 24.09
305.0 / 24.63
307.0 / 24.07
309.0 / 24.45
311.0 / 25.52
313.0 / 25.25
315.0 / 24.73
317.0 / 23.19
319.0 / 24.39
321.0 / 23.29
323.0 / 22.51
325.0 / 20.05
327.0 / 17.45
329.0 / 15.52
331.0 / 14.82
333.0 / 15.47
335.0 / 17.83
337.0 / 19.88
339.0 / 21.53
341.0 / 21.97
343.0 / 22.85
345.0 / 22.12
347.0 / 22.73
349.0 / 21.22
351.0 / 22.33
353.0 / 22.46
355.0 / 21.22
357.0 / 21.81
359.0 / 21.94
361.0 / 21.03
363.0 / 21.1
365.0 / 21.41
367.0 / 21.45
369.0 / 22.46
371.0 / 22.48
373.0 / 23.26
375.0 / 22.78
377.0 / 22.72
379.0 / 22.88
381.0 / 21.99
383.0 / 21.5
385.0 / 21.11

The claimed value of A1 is 0.11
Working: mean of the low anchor 22.1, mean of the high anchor 23.3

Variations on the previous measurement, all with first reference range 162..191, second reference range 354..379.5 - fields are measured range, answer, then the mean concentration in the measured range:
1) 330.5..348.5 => 0.070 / 20.1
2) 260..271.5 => 0.127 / 17.6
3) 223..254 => -0.168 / 22.4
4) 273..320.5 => -0.108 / 22.6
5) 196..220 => -0.197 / 22.2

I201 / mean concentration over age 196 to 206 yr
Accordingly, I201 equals 22.5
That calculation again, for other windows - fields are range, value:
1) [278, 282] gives 19.4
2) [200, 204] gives 23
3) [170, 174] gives 15.8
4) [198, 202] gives 22.6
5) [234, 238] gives 22.4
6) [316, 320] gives 23.8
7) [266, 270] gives 17.1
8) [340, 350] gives 22.2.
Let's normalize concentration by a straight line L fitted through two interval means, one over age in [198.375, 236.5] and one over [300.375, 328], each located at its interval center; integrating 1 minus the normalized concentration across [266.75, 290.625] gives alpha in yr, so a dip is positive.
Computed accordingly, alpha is 3.8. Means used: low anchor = 22.3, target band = 19.4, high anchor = 23.4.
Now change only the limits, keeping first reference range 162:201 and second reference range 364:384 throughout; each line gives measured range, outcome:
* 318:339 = 2.19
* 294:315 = -3.12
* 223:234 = -1.63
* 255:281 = 2.46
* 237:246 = -1.10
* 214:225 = -1.55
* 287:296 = -1.03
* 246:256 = -0.90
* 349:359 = 0.03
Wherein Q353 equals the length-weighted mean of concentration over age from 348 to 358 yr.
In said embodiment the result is 21.8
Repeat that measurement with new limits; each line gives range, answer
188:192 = 21.2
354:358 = 21.5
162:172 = 19.4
